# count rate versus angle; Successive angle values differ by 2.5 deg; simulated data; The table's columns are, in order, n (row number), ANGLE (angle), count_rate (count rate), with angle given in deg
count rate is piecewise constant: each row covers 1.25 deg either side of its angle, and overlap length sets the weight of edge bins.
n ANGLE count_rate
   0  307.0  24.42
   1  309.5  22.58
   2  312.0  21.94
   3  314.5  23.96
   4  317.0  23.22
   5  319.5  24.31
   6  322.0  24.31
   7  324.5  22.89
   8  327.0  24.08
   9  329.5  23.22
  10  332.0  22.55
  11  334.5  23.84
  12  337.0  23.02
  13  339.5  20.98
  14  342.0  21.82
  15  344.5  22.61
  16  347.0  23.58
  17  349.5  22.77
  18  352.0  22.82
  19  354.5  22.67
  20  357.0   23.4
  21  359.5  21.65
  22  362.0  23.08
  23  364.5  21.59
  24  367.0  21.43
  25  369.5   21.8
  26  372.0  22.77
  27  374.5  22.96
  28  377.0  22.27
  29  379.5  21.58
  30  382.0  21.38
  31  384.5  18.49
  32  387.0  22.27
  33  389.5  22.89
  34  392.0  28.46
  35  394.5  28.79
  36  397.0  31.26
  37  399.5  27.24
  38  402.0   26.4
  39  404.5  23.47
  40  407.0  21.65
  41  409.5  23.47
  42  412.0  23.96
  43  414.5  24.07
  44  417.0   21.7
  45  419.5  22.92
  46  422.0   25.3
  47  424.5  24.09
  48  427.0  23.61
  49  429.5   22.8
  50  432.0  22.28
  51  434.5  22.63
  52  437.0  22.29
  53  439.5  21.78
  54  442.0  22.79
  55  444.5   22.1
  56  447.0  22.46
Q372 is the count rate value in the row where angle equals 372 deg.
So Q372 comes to 22.77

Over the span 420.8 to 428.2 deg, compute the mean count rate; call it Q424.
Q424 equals 24.3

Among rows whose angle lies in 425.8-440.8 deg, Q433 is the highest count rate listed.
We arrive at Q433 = 23.61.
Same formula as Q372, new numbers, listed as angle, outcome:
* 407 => 21.65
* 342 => 21.82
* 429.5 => 22.8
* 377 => 22.27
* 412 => 23.96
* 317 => 23.22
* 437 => 22.29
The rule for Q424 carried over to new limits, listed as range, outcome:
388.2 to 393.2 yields 25.6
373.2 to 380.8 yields 22.3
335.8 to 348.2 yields 22.4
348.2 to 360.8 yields 22.7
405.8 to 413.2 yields 23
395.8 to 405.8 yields 27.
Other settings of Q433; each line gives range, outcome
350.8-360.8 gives 23.4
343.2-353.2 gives 23.58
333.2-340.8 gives 23.84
